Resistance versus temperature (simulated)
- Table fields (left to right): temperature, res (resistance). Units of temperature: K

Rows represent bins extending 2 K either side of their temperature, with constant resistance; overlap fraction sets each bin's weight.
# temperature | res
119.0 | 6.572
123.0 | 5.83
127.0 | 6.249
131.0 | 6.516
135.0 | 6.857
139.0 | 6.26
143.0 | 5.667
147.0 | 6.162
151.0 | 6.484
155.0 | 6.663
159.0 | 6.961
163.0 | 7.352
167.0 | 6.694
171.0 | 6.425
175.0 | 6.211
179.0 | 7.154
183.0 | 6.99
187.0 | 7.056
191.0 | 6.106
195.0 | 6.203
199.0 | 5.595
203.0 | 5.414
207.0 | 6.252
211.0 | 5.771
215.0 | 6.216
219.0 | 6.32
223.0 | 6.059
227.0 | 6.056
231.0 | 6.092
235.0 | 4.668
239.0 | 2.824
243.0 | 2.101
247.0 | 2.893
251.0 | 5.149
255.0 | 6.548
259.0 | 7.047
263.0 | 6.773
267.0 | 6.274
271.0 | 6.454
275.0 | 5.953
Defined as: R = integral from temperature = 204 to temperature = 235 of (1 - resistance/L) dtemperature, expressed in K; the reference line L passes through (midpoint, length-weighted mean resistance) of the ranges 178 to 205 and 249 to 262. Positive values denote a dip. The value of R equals 1.6 K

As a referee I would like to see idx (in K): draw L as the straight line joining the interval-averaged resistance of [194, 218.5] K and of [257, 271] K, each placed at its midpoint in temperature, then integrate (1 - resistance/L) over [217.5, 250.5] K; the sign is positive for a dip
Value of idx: 8.5 K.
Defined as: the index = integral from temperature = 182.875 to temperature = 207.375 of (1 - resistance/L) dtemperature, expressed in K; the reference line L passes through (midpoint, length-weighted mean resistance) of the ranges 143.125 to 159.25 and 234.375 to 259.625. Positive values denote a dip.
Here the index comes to -3.2 K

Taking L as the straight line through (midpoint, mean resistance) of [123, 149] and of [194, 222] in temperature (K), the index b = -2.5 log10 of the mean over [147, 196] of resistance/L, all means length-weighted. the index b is -0.10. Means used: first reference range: 6.25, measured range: 6.68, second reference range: 5.96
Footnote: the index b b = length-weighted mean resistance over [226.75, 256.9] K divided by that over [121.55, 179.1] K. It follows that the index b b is 0.69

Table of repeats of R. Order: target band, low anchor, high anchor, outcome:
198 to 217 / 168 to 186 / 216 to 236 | 1.07 K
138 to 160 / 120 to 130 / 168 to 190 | 0.22 K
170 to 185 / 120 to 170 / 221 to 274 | -1.49 K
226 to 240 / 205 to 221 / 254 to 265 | 3.14 K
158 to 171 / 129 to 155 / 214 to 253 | -2.06 K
